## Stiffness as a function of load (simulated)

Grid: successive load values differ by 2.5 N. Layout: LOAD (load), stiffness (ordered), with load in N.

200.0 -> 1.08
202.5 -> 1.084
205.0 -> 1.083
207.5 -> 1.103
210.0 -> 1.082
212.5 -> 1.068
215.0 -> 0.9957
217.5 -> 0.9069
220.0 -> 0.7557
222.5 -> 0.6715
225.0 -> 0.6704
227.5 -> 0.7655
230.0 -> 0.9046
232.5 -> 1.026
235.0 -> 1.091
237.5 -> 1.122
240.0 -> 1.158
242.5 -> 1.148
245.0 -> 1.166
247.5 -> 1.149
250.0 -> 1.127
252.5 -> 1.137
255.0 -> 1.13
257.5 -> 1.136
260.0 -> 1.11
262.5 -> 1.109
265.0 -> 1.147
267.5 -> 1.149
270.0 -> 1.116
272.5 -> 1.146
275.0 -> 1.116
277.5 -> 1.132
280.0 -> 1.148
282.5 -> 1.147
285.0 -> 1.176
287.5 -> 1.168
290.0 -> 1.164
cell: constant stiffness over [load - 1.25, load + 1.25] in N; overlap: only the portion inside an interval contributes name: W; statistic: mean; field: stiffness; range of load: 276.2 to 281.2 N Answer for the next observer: 1.14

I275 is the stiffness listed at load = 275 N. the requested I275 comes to 1.116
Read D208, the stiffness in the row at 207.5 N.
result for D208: 1.103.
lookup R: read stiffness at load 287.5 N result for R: 1.168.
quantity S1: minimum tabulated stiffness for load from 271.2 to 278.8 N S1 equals 1.116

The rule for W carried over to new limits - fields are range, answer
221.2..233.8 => 0.809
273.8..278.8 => 1.12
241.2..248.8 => 1.15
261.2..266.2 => 1.13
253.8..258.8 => 1.13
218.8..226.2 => 0.699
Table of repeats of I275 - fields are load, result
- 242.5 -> 1.148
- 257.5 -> 1.136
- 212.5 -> 1.068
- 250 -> 1.127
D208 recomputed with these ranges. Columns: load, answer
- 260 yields 1.11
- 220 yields 0.7557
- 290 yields 1.164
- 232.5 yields 1.026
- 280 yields 1.148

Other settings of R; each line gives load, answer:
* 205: 1.083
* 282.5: 1.147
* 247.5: 1.149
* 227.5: 0.7655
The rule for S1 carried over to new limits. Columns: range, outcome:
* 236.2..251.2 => 1.122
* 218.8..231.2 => 0.6704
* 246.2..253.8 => 1.127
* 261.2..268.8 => 1.109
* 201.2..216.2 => 0.9957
